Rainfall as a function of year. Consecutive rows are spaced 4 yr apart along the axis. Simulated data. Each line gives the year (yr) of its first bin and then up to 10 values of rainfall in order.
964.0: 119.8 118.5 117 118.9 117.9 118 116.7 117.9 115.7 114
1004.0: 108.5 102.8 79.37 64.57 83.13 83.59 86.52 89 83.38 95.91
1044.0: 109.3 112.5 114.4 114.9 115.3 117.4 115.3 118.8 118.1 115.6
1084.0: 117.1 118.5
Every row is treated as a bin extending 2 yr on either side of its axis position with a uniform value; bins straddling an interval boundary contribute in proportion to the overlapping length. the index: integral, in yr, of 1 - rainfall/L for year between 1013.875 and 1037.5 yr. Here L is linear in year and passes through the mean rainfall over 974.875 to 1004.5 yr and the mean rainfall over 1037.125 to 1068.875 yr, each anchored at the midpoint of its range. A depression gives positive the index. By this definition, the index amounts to 6.6 yr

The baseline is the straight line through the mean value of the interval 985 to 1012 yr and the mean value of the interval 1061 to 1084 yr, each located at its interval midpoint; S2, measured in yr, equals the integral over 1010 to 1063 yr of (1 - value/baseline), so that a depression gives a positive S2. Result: 8.7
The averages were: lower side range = 110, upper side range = 117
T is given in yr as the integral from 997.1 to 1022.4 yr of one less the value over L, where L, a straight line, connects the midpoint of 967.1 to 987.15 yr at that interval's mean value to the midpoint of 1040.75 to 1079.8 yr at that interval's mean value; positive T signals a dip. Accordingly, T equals 5.2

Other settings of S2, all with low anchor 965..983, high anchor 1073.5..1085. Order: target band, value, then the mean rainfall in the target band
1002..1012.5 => 1.6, 99.4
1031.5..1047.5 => 2.8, 96.6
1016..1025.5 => 3.1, 79.4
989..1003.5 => 0.3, 115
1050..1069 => 0.3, 115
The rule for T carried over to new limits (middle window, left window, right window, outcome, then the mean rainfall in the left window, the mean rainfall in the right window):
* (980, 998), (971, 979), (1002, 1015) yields -1.5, 118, 94.4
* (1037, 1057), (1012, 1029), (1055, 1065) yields -0.8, 79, 116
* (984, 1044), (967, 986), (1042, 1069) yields 9.9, 118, 114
